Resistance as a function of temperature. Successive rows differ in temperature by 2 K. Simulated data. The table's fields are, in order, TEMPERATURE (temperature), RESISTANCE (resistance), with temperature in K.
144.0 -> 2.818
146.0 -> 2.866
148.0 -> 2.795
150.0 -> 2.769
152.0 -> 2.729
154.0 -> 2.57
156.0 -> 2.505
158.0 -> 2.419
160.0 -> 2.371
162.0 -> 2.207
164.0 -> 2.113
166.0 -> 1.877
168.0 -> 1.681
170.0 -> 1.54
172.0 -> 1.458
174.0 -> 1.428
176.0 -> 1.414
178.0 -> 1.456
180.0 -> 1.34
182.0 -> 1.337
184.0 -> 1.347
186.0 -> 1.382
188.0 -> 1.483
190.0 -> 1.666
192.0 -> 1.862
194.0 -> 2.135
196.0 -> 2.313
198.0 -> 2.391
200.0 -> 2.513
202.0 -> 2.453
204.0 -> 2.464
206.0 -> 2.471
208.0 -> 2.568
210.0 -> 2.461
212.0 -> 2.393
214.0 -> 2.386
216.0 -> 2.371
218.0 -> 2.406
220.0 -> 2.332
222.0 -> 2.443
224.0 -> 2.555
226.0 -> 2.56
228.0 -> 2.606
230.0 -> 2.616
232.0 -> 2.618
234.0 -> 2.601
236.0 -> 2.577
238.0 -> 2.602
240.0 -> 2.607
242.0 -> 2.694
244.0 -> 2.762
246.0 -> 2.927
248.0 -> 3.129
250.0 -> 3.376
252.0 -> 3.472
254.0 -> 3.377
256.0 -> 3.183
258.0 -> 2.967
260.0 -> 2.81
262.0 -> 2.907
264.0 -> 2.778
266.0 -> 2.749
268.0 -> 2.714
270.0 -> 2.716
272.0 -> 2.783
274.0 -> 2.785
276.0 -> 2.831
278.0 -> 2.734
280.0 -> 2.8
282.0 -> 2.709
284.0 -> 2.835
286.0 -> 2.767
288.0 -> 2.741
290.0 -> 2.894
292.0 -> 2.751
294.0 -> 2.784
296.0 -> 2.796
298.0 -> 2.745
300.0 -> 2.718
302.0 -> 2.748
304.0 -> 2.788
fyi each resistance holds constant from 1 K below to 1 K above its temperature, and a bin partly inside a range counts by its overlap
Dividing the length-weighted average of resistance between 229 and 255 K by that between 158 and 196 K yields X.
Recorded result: 1.68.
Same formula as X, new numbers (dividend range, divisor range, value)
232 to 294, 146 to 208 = 1.40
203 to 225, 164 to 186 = 1.61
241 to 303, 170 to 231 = 1.38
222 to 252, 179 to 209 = 1.39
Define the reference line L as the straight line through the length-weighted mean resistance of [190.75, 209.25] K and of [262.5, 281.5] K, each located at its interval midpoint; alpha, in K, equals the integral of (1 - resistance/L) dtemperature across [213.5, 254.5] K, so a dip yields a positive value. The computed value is -2.6 K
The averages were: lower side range 2.34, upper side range 2.77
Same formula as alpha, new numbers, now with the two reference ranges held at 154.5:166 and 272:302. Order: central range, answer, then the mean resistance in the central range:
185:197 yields 3.02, 1.81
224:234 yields -0.15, 2.6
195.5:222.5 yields 0.57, 2.43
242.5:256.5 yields -2.77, 3.16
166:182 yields 5.83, 1.49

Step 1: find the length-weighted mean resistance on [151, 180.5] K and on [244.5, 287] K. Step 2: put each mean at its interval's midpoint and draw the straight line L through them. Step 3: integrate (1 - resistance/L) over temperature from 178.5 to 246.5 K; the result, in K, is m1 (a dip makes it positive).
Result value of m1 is 3.68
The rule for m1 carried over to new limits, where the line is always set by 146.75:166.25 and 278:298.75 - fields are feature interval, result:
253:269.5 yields -1.3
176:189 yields 5.8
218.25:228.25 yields 0.5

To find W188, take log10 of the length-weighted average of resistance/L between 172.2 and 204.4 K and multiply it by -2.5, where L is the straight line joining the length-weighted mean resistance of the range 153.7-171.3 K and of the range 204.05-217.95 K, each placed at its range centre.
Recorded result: 0.27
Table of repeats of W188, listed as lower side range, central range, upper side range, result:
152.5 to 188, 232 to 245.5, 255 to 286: -0.07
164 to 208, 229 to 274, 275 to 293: -0.16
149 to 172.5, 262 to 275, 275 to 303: -0.03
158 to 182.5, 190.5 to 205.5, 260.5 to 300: -0.15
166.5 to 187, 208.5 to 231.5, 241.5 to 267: -0.07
